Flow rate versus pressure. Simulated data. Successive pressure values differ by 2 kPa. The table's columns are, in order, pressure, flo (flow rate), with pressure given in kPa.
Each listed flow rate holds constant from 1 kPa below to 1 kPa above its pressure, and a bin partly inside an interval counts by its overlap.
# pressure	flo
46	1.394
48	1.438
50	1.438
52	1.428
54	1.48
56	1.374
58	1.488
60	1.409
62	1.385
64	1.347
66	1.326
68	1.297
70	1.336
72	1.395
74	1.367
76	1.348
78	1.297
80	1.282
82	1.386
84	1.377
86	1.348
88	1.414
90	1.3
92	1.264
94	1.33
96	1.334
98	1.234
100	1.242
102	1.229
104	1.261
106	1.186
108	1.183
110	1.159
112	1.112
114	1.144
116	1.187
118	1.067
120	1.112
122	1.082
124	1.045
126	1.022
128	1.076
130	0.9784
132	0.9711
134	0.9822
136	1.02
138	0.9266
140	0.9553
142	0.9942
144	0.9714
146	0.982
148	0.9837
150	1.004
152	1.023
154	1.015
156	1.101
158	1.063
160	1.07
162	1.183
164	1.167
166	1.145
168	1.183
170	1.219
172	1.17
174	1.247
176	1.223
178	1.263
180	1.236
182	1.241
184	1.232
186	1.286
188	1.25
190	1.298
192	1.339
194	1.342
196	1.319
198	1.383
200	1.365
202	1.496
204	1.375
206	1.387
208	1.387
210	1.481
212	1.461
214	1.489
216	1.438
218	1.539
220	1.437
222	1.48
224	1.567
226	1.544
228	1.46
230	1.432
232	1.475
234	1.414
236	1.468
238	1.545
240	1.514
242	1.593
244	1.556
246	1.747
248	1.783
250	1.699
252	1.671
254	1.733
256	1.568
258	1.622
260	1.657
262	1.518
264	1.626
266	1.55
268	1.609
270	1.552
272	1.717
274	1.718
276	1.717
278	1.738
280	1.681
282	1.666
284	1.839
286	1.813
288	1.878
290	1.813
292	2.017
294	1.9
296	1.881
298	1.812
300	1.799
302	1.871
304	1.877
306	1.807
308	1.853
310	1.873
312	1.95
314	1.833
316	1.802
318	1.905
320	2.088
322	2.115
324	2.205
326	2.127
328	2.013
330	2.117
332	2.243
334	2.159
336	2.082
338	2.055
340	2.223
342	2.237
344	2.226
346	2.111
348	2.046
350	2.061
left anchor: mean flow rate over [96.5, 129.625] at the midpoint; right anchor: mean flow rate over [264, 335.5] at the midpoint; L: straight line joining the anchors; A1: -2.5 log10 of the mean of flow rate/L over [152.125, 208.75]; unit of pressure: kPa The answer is 0.135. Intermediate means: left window 1.15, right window 1.87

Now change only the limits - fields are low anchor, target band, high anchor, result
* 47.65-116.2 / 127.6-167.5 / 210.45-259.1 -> 0.346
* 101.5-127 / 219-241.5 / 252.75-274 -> 0.018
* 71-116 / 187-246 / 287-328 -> 0.142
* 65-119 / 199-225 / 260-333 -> 0.110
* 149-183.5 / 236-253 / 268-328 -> -0.040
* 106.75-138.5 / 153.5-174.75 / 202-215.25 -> 0.094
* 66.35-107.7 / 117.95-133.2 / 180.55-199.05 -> 0.244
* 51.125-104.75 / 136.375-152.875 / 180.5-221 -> 0.355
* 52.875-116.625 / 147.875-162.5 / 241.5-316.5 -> 0.358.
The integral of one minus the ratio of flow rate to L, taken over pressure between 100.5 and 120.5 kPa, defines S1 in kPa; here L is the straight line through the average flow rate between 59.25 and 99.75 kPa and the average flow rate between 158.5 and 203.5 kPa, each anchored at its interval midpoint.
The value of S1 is 2.2 kPa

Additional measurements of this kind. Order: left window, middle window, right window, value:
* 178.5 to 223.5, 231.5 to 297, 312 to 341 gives 1.8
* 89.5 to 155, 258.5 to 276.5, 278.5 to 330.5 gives 1.2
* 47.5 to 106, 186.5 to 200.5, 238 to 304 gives 2.2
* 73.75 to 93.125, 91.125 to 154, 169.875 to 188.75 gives 9.7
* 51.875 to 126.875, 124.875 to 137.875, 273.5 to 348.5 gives 3.7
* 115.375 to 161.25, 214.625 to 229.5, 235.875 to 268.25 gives -0.3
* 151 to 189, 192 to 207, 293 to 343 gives -0.5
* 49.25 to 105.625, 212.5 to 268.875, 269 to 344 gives 6.3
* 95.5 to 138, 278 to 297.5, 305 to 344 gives 0.5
